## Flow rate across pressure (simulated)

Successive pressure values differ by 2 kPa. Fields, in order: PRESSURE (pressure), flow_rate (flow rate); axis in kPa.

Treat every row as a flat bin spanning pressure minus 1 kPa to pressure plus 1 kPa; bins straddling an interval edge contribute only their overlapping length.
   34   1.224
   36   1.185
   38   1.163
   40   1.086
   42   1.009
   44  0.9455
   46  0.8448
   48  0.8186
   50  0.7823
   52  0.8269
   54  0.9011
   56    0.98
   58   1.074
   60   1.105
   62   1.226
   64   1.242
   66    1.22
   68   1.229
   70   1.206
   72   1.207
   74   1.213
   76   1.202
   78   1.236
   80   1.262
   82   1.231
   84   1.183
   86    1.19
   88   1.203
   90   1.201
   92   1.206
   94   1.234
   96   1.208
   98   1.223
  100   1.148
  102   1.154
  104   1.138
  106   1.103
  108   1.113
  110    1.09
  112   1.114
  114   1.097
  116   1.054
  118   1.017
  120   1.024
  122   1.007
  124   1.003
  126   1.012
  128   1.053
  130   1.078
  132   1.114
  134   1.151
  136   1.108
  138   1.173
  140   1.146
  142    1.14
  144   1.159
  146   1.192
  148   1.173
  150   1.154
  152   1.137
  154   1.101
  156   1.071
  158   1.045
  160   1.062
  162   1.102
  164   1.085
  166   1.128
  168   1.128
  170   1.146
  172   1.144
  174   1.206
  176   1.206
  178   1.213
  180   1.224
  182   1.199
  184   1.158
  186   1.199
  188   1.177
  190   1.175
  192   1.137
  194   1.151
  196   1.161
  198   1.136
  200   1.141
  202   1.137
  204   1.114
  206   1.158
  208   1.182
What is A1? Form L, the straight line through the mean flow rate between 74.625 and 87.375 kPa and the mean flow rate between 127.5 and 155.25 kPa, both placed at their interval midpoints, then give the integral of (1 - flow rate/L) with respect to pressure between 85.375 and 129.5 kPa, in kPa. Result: 2.4 kPa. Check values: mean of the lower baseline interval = 1.22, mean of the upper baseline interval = 1.14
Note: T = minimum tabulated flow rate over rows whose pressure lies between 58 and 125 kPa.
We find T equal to 1.003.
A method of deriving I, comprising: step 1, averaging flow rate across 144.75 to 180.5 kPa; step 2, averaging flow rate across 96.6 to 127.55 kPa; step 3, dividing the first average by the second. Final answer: 1.05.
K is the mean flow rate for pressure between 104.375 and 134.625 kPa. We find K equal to 1.07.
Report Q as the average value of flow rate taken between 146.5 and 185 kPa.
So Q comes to 1.14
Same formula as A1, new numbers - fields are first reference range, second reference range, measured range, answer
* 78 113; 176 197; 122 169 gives 2.88 kPa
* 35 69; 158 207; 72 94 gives -3.08 kPa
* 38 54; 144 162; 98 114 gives -1.51 kPa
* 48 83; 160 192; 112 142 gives 1.70 kPa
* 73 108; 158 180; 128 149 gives 0.41 kPa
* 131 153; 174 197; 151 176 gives 1.06 kPa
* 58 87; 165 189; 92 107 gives 0.30 kPa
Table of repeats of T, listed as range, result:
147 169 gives 1.045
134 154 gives 1.101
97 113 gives 1.09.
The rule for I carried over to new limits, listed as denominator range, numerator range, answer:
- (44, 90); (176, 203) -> 1.06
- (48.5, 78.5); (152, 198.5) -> 1.04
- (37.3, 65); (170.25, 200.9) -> 1.18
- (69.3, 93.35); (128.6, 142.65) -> 0.93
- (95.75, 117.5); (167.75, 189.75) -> 1.05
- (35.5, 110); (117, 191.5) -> 1.00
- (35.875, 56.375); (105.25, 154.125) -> 1.16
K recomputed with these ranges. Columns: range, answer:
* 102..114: 1.11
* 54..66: 1.11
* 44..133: 1.11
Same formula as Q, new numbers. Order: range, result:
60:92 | 1.21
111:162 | 1.1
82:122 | 1.14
